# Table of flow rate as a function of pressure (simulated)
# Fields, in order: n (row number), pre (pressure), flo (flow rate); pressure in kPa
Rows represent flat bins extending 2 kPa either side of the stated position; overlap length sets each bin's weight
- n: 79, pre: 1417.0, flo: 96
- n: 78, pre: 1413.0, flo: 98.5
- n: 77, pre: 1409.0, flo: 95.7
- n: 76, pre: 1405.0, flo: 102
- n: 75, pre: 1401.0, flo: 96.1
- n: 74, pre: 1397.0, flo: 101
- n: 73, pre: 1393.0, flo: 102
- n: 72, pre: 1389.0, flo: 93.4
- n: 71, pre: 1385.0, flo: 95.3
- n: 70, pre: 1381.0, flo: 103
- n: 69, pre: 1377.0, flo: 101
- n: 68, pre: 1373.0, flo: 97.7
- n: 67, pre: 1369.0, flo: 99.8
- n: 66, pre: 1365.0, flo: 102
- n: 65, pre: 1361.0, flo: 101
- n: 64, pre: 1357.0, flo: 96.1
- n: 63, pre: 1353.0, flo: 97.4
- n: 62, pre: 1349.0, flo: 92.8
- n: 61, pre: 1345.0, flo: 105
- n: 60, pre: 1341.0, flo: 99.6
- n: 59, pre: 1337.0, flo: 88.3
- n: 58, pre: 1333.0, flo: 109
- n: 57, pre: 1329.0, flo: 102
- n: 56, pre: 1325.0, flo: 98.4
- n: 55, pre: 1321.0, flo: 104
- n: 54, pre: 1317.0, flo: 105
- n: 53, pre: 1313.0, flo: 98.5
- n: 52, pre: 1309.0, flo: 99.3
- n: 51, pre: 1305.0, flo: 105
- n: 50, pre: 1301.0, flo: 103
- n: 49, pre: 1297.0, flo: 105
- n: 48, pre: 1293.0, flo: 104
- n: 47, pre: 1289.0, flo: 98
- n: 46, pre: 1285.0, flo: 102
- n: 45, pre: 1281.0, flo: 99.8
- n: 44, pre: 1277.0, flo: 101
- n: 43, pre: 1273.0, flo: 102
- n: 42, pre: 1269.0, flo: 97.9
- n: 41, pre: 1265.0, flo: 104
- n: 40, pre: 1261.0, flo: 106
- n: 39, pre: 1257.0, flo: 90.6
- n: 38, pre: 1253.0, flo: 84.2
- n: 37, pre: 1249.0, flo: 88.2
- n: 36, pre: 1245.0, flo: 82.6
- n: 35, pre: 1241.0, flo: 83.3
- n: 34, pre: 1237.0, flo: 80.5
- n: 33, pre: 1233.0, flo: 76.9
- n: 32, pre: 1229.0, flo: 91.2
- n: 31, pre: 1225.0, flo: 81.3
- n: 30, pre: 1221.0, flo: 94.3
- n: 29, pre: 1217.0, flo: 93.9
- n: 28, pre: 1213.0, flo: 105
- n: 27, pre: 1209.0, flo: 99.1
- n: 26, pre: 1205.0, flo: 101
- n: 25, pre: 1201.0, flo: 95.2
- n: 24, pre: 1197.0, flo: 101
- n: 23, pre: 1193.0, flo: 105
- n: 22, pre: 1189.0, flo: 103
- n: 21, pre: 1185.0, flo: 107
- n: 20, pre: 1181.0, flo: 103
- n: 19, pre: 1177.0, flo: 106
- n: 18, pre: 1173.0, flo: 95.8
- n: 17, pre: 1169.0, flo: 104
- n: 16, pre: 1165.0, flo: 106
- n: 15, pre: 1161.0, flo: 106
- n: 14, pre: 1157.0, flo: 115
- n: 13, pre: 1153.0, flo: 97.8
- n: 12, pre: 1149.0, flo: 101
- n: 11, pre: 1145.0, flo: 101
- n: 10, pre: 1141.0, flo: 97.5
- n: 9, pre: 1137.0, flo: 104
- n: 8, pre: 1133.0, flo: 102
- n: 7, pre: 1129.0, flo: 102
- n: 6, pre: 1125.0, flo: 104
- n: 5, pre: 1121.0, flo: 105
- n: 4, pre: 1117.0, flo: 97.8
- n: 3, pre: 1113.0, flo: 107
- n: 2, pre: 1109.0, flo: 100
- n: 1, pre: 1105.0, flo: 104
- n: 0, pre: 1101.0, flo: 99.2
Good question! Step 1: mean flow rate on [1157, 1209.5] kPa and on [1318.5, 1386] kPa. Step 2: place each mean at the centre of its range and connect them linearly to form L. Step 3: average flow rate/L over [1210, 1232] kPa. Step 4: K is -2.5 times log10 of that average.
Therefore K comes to 0.11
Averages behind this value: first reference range 103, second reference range 99.7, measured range 92.7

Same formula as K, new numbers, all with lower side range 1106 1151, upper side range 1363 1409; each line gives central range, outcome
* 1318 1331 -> -0.020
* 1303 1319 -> -0.021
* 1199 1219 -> 0.025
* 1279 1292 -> 0.001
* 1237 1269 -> 0.109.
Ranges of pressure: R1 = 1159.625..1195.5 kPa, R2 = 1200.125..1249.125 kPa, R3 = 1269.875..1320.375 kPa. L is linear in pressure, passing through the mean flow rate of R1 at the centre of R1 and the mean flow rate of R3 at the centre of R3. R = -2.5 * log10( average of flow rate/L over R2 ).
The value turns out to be 0.146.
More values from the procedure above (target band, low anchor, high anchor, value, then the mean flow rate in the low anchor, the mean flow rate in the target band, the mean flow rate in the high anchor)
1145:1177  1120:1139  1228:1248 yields -0.068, 103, 104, 82.8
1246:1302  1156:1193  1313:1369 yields 0.036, 105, 98.6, 100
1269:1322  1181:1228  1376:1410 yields -0.033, 98.7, 102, 98.9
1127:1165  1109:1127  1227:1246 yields -0.052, 103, 103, 82.9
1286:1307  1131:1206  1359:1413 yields -0.025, 103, 103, 99.2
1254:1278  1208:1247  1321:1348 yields -0.076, 88.5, 99.5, 100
